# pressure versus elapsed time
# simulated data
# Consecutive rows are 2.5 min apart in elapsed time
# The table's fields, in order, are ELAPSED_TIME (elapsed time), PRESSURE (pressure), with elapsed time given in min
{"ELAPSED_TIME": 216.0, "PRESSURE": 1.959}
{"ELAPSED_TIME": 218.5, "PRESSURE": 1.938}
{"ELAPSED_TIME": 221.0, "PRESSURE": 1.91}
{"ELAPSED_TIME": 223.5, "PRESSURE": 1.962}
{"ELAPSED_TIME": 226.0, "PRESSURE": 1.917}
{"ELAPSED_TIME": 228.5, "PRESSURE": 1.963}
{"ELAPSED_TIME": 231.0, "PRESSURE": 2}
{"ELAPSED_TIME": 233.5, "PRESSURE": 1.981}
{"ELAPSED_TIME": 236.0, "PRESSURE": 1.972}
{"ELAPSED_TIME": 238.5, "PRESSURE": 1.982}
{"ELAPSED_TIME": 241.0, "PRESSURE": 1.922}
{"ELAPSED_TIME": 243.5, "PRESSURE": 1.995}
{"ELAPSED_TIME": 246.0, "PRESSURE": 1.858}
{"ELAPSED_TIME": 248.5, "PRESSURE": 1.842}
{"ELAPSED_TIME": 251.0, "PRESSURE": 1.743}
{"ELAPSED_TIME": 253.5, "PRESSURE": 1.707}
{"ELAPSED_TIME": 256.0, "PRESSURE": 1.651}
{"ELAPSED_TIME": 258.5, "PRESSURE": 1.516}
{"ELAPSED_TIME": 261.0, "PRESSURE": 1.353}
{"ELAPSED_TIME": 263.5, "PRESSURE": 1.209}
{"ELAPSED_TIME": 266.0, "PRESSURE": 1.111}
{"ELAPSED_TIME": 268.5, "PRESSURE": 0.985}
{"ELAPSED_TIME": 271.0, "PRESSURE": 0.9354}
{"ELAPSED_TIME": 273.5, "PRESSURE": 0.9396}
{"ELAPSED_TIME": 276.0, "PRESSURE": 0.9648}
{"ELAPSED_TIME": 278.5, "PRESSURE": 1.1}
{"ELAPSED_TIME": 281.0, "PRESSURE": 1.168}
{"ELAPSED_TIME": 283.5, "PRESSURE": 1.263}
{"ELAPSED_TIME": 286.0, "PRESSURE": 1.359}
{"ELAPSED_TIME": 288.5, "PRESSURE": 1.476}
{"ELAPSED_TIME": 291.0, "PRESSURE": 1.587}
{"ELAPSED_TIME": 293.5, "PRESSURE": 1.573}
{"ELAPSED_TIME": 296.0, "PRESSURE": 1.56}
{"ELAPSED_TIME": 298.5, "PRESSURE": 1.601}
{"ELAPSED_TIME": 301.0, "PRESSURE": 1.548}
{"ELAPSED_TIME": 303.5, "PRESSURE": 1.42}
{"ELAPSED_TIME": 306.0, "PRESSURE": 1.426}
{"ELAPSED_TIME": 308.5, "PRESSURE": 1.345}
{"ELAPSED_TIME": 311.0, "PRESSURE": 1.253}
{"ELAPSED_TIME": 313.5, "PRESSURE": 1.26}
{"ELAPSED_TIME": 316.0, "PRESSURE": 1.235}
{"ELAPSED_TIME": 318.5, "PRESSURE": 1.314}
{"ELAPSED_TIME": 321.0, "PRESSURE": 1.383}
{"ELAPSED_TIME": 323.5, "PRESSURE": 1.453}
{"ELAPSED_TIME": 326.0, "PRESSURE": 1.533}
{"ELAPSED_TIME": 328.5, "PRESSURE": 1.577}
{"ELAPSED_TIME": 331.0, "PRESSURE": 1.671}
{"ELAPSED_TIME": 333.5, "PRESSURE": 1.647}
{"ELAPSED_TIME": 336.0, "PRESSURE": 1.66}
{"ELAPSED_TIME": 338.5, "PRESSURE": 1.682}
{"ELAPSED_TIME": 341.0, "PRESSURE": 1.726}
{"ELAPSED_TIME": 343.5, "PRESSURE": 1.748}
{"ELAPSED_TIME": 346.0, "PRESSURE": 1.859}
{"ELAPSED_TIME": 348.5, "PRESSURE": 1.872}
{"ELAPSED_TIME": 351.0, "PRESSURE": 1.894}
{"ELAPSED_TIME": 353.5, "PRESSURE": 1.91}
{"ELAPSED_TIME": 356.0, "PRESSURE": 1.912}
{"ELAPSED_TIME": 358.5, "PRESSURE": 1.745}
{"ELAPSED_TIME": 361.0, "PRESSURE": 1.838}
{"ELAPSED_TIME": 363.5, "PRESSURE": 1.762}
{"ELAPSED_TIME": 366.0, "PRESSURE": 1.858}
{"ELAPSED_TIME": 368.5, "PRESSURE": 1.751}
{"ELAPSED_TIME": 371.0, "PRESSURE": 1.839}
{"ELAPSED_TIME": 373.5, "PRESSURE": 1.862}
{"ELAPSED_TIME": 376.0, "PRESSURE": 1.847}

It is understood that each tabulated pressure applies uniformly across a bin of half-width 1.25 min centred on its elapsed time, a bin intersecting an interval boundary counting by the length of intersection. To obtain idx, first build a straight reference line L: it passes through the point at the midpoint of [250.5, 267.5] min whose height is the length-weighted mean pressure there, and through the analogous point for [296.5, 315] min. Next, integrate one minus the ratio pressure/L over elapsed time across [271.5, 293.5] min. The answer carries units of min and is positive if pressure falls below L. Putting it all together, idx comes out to 2.90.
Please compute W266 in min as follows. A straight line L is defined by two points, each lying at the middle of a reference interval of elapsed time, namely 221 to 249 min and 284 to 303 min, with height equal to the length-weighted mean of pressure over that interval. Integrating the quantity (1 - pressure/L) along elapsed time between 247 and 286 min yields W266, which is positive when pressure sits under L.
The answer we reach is 9.48 min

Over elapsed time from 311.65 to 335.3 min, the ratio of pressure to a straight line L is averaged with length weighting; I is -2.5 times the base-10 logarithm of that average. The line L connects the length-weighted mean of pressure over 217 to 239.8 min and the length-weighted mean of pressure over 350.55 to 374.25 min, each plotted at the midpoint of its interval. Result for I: 0.27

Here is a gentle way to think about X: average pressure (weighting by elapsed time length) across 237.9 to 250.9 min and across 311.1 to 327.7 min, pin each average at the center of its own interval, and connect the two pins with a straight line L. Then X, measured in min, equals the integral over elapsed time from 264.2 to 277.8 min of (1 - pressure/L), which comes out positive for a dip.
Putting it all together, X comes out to 5.64 min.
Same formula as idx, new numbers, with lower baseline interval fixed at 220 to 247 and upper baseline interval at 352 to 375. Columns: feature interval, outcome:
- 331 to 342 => 1.07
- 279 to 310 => 7.55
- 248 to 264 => 2.92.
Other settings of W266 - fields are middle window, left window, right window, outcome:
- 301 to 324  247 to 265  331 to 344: 4.19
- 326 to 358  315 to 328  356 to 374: -3.21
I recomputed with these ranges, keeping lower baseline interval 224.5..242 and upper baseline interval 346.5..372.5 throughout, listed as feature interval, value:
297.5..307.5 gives 0.26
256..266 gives 0.38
